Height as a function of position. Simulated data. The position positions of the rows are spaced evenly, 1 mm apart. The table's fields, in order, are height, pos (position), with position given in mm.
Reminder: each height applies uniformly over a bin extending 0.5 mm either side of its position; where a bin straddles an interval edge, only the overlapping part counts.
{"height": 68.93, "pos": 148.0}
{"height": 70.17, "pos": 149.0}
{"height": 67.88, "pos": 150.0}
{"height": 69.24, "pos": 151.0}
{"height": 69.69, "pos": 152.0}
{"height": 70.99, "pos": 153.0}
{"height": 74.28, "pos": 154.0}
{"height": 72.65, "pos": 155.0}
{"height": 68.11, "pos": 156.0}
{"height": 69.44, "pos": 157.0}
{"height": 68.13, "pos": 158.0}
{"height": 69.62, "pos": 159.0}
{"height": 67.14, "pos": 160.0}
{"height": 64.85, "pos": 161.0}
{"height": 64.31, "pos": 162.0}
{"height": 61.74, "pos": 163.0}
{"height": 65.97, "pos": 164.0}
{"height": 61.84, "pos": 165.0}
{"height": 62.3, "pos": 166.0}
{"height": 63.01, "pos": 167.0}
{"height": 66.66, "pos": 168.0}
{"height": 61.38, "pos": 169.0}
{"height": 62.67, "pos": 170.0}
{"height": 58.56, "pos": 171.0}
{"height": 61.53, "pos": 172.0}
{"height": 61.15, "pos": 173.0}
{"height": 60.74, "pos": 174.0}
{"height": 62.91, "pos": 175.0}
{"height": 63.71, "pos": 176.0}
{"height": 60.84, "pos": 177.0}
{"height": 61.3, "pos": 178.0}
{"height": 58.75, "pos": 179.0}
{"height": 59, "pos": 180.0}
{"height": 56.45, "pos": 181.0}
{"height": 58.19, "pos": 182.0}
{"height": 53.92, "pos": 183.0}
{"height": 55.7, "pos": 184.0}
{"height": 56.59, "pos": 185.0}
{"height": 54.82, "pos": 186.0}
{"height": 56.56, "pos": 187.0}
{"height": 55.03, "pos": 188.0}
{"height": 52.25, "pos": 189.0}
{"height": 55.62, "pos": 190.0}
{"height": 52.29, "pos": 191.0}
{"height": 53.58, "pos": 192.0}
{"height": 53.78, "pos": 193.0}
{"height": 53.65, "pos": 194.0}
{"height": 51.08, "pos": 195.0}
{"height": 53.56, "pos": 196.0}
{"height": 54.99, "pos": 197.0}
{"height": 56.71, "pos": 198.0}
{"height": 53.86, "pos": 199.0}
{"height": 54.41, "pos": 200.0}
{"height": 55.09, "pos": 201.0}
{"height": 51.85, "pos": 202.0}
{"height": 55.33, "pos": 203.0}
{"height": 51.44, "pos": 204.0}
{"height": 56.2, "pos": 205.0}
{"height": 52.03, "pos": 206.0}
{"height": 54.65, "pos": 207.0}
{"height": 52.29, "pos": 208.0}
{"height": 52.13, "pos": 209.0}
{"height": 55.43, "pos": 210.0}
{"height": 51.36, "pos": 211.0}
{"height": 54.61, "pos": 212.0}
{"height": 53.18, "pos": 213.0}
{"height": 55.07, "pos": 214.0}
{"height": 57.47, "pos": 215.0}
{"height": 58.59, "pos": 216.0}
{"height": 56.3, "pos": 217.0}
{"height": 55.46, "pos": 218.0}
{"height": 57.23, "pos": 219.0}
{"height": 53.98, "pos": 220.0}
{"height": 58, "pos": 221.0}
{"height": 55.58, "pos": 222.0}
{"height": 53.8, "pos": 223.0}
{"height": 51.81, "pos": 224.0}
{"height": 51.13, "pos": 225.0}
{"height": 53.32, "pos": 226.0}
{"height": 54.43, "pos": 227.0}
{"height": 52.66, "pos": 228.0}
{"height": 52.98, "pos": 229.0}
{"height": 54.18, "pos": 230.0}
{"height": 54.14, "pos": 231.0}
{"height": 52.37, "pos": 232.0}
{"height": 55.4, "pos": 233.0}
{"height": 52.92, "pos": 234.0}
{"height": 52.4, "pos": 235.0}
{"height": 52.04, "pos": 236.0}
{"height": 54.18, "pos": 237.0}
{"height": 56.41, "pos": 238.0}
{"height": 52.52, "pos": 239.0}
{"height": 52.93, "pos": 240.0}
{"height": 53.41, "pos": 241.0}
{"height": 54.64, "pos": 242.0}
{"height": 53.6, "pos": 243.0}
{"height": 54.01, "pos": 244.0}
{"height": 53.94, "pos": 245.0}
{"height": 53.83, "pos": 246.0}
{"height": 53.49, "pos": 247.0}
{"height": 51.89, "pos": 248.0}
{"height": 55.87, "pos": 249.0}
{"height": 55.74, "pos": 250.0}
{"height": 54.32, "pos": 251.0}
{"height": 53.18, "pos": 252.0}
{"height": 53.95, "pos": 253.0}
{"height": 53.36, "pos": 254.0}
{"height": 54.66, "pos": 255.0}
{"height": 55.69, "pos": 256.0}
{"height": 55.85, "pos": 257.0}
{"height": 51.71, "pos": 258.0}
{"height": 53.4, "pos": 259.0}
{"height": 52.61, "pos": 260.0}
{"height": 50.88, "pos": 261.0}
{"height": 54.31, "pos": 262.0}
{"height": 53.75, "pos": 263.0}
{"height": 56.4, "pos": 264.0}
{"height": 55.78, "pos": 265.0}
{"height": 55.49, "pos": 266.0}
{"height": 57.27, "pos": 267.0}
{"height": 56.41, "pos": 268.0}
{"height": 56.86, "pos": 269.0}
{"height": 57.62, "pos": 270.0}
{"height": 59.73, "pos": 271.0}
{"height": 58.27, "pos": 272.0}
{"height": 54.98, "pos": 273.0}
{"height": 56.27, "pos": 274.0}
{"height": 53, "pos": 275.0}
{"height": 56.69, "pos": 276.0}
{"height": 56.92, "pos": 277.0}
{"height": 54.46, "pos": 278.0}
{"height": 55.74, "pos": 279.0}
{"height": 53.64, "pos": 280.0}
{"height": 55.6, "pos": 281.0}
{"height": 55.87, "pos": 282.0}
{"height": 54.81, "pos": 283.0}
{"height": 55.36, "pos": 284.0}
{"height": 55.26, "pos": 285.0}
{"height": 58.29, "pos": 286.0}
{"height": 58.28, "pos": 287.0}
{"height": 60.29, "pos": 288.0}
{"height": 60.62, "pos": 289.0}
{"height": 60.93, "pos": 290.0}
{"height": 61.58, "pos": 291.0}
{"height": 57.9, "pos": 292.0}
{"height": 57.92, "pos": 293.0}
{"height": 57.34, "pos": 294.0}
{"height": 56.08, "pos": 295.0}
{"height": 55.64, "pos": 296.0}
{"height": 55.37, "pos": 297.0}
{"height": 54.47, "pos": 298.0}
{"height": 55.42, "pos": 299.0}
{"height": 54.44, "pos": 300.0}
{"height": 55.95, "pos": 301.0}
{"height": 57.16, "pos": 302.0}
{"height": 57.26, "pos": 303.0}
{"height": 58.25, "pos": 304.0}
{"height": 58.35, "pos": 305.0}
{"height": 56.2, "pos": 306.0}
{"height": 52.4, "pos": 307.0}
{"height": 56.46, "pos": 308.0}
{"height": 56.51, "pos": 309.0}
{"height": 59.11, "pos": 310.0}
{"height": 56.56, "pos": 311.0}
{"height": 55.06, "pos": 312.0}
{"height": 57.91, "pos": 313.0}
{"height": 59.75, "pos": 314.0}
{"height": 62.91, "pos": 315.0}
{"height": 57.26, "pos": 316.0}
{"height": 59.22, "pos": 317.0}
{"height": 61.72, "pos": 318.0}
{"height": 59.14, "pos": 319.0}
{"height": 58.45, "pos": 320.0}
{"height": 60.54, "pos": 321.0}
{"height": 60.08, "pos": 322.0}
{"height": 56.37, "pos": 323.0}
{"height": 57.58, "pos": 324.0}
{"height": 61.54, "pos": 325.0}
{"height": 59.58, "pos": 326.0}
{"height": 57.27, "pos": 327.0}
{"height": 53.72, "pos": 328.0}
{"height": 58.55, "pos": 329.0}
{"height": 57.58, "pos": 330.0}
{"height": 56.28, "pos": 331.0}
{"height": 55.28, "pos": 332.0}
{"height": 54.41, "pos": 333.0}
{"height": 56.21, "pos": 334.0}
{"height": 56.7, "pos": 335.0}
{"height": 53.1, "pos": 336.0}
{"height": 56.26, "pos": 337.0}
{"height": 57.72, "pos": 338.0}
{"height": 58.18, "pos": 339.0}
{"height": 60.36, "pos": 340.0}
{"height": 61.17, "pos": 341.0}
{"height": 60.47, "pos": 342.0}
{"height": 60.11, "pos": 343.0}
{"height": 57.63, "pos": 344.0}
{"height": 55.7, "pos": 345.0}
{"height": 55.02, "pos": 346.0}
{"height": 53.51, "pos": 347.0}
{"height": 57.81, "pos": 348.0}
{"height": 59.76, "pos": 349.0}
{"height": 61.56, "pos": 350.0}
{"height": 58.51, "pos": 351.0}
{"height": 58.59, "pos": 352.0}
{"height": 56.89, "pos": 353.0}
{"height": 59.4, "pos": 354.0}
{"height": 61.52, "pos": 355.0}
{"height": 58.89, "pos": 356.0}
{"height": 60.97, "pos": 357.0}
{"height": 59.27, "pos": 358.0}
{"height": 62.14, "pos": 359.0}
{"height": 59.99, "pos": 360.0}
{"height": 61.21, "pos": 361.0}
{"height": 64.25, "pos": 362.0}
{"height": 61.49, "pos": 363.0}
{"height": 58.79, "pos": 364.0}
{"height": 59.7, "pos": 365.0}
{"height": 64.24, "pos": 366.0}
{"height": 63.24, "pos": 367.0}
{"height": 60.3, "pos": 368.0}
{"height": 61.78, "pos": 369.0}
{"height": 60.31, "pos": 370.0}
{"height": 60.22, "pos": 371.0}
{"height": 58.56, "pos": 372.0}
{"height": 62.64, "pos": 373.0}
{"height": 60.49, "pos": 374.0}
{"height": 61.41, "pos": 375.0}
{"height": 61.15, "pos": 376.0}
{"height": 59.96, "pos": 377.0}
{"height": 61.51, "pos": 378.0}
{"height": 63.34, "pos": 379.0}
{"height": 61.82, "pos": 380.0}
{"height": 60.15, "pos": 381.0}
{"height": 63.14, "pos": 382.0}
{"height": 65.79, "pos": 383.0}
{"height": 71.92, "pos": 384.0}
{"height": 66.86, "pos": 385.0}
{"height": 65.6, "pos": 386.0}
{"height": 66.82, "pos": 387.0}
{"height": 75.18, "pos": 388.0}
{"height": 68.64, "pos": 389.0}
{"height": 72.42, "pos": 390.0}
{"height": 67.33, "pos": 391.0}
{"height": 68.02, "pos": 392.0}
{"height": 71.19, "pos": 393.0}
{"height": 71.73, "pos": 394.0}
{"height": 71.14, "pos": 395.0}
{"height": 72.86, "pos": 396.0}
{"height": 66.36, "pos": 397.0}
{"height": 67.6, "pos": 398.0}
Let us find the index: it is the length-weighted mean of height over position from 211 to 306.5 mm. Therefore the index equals 55.3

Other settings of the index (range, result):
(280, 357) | 57.6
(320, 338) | 57.2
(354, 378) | 61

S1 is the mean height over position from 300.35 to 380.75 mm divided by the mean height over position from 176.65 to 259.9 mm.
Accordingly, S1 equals 1.08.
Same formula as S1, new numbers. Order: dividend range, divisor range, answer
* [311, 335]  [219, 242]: 1.08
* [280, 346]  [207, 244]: 1.06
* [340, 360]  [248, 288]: 1.06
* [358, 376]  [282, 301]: 1.07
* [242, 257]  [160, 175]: 0.86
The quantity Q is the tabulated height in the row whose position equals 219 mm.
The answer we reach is 57.23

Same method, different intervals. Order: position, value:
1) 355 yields 61.52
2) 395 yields 71.14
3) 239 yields 52.52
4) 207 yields 54.65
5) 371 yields 60.22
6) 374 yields 60.49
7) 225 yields 51.13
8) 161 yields 64.85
